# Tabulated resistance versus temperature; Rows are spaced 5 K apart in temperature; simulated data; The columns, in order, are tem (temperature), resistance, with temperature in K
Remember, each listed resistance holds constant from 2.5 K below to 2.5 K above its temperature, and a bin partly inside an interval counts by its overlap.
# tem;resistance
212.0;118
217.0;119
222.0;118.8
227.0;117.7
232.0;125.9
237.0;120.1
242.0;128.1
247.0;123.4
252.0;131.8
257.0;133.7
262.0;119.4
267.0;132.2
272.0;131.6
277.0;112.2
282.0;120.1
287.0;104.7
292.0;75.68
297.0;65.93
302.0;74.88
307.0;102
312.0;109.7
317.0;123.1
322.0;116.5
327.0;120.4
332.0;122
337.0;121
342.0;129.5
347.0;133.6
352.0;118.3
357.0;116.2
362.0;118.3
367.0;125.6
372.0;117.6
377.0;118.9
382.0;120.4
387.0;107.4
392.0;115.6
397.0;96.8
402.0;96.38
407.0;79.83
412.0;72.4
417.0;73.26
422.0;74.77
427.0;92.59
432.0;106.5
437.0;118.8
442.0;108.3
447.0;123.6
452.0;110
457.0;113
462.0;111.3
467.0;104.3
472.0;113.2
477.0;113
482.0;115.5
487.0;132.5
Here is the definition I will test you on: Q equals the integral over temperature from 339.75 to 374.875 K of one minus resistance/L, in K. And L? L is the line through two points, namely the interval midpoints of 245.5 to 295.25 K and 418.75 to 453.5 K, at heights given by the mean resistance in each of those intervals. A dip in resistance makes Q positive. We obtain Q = -3.85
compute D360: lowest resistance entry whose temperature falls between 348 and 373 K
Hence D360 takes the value 116.2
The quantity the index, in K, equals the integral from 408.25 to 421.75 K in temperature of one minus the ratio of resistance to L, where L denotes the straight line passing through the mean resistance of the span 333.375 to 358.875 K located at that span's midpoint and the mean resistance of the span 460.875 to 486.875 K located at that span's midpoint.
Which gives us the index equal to 5.1 K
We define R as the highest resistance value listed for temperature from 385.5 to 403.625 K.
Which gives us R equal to 115.6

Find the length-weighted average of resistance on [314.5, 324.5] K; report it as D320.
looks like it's 120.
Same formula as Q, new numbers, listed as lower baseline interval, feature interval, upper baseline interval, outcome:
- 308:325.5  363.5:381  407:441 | -3.1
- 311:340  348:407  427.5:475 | 1.7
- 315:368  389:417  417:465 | 5.2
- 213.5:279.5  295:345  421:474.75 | 3.7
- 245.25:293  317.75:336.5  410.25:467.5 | -1.1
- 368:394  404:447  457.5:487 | 8.3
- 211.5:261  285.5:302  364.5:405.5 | 5.5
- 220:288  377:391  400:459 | -1.5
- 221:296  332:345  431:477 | -1.0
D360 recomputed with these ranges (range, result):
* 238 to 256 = 123.4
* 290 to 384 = 65.93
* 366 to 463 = 72.4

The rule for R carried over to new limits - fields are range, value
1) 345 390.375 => 133.6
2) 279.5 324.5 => 123.1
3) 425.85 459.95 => 123.6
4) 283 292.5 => 104.7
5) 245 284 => 133.7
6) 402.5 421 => 79.83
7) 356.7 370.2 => 125.6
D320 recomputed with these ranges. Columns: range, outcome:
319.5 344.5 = 122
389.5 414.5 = 92.2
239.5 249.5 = 126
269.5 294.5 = 109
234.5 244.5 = 124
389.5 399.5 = 106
